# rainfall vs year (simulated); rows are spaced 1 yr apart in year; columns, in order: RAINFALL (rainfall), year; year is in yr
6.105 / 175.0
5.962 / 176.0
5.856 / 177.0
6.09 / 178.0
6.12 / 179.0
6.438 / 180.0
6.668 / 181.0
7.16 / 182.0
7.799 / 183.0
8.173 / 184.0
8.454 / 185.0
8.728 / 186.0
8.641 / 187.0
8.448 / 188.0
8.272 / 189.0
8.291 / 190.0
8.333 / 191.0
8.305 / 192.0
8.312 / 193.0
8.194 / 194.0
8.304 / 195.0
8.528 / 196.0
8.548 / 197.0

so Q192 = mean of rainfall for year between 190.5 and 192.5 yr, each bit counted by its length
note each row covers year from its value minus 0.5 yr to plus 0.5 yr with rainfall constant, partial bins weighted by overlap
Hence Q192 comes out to 8.32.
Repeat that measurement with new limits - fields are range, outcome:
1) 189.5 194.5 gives 8.29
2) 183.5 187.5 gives 8.5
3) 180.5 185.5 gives 7.65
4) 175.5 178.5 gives 5.97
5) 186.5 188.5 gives 8.54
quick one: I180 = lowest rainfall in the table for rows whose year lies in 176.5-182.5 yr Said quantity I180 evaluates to 5.856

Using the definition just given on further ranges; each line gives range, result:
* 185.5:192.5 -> 8.272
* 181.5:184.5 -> 7.16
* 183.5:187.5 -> 8.173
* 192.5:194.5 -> 8.194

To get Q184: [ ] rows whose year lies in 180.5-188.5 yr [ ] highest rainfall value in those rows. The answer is 8.728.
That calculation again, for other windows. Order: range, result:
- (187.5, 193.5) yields 8.448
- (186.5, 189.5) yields 8.641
